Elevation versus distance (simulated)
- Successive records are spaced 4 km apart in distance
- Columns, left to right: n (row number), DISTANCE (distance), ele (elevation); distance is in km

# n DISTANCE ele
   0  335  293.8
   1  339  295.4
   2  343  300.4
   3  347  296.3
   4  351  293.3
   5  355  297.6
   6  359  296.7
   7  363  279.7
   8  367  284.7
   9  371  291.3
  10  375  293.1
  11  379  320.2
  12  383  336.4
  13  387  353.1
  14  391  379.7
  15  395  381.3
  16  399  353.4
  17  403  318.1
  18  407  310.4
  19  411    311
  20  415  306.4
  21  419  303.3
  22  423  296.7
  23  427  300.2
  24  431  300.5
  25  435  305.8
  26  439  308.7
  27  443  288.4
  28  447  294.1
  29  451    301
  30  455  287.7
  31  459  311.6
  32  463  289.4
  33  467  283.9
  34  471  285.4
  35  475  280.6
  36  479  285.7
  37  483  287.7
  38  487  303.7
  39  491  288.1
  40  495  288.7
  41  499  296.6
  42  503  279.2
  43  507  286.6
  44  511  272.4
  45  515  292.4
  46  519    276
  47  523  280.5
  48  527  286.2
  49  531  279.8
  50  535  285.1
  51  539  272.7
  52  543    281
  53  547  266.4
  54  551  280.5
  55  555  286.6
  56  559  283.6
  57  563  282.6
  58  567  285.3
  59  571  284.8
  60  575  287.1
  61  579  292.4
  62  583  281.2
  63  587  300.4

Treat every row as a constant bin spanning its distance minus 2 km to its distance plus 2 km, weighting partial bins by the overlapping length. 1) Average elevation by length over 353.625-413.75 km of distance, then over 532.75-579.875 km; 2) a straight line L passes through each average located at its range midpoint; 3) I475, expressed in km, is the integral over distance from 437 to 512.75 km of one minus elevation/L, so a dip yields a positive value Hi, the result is 2.4 km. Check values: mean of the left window 321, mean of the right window 282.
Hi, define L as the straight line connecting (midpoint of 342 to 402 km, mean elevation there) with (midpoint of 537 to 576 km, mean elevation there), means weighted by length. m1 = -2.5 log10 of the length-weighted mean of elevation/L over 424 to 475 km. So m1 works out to 0.02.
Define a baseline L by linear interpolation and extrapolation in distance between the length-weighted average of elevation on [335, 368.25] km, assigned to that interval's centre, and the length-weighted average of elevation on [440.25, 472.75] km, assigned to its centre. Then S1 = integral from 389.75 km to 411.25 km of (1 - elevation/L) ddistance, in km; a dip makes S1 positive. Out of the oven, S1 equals -3.7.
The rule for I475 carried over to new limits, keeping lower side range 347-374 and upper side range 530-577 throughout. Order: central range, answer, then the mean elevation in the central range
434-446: -0.5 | 300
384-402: -4.5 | 362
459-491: -0.5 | 290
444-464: -0.7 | 297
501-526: 0.2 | 281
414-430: -0.7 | 301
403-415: -0.9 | 311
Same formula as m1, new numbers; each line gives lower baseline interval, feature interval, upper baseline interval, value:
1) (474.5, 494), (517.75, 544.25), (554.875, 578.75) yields 0.027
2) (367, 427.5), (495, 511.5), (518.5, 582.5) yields 0.035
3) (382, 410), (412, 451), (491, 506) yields 0.088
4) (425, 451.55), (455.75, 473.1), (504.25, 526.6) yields 0.006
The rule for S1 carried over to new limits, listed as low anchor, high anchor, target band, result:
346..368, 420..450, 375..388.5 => -1.6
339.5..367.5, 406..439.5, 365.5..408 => -4.5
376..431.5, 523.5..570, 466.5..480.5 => 0.9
